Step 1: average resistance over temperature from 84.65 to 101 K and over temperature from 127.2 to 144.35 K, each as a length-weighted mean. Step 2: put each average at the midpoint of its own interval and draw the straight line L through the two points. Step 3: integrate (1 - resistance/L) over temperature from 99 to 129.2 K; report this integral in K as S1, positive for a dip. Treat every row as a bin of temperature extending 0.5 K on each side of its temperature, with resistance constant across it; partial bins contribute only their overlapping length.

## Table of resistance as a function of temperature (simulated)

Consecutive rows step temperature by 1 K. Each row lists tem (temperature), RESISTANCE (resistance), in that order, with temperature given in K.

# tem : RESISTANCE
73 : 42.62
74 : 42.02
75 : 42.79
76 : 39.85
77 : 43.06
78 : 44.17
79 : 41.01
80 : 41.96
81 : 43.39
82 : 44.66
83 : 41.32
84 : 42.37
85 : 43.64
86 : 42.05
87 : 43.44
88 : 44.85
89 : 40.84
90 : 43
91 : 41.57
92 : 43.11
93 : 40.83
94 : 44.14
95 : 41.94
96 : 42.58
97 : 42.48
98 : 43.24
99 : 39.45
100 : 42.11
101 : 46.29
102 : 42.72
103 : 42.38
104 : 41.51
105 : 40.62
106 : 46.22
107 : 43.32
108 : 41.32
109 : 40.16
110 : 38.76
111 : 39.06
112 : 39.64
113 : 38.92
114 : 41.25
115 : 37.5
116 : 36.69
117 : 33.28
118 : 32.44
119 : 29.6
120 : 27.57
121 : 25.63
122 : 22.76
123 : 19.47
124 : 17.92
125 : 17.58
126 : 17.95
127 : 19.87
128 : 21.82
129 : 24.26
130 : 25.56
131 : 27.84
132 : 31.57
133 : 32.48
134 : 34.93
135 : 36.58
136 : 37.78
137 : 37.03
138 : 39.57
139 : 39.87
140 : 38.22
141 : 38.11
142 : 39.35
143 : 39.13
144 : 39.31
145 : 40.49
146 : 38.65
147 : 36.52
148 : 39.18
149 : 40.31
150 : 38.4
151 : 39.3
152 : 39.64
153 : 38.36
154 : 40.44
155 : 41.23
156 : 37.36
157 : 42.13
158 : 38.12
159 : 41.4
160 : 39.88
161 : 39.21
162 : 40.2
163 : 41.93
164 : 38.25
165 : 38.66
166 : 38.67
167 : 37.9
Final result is 3.8 K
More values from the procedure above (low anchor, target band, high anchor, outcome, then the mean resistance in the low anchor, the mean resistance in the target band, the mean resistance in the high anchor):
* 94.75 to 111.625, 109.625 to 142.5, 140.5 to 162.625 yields 7.46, 42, 31.5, 39.4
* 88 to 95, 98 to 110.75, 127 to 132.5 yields -1.85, 42.4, 42.1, 25.6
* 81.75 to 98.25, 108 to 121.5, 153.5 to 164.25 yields 1.98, 42.7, 35.6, 40.1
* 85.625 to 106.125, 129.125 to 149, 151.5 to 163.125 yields 2.15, 42.6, 36.3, 39.9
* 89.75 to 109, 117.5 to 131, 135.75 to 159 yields 5.74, 42.5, 23.4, 39.1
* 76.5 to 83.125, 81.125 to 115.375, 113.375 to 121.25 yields -3.54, 42.9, 42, 33.3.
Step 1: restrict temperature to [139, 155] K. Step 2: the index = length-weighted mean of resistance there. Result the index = 39.1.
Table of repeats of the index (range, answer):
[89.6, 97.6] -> 42.5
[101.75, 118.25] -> 39.8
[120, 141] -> 28.6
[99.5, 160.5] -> 35.7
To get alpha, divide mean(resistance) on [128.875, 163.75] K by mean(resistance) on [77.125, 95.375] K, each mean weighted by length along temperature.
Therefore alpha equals 0.88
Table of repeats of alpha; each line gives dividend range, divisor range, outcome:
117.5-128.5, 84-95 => 0.54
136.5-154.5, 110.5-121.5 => 1.12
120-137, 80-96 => 0.61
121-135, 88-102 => 0.58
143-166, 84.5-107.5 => 0.92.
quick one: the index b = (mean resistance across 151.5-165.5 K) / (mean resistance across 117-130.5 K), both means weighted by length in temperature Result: 1.68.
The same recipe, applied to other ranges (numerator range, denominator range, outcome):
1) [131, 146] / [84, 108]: 0.87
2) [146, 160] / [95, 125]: 1.07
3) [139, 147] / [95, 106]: 0.92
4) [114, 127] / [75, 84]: 0.63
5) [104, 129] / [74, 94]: 0.75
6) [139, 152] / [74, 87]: 0.92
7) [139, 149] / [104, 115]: 0.95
